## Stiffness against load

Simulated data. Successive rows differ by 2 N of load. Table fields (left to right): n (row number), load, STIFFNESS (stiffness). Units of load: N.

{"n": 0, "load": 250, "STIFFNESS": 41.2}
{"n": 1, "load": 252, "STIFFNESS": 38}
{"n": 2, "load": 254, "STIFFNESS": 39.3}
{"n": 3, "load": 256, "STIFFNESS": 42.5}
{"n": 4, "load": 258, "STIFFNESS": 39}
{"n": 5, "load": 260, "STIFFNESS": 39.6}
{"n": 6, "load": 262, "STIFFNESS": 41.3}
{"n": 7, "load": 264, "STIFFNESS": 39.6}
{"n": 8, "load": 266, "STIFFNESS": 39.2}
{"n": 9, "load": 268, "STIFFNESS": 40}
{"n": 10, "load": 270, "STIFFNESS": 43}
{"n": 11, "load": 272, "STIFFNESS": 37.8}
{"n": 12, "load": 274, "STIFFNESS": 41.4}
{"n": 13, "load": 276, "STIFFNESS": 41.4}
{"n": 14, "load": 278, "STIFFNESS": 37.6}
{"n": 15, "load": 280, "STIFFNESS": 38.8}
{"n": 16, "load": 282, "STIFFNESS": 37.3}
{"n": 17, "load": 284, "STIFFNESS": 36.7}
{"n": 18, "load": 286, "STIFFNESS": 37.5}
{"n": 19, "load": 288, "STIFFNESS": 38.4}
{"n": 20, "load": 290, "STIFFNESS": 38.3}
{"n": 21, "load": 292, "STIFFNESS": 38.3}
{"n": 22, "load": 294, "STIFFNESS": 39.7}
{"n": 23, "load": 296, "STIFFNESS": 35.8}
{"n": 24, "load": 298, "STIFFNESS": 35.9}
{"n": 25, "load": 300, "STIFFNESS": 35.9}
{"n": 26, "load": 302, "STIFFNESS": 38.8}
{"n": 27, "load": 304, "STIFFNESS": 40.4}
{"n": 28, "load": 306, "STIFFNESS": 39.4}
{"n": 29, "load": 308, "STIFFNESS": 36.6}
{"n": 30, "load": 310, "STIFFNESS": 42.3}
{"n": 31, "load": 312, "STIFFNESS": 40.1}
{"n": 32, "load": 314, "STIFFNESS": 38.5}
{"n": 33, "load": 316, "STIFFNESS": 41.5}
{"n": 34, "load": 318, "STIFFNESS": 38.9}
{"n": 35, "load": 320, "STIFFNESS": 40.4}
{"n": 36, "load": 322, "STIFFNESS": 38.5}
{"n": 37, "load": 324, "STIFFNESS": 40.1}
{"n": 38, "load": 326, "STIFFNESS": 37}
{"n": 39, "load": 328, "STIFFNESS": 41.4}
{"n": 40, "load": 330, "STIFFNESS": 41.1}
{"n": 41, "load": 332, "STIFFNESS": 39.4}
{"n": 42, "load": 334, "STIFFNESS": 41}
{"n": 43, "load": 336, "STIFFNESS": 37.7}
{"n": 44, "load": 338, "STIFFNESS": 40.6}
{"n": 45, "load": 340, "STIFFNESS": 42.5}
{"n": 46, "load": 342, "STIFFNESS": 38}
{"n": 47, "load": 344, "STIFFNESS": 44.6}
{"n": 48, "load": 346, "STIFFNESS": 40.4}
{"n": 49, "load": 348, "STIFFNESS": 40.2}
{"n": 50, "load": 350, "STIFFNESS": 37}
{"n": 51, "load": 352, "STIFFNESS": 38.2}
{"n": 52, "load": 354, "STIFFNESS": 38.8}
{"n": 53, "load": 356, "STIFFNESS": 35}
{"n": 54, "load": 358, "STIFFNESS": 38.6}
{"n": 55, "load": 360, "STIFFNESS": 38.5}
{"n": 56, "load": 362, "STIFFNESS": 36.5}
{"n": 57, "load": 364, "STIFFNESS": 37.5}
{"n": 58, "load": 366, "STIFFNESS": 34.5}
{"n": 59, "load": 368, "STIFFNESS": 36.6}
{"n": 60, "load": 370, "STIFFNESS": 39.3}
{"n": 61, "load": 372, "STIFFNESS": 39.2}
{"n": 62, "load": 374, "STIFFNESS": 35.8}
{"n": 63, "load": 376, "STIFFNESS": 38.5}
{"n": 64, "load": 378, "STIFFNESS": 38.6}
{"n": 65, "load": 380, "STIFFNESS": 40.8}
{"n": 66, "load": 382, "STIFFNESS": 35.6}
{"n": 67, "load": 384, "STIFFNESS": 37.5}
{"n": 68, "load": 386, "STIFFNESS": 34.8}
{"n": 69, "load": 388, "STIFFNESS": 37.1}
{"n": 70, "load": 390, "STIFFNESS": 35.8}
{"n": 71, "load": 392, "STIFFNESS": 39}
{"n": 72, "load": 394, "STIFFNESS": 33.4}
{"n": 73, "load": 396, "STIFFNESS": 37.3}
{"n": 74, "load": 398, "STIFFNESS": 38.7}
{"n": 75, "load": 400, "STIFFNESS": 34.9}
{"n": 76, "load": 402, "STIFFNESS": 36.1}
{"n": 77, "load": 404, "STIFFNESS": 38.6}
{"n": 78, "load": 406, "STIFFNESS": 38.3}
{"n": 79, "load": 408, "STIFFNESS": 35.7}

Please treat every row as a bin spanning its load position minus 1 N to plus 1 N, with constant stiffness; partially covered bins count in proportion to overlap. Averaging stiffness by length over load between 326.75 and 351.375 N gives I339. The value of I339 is 40.3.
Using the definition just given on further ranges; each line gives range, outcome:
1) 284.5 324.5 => 38.7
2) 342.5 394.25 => 37.8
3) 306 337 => 39.6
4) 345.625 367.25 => 37.7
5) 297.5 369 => 39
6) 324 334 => 39.9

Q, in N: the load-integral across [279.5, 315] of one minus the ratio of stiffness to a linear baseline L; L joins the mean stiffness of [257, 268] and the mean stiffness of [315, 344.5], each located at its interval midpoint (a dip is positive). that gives 1.5 N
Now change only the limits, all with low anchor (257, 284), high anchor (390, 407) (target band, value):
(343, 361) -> -0.5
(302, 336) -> -1.0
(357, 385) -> -0.1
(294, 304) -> 0.4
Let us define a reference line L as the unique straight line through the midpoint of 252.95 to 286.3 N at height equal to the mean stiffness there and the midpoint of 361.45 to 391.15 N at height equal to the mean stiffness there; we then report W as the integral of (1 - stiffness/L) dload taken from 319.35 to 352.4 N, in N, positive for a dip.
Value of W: -1.6 N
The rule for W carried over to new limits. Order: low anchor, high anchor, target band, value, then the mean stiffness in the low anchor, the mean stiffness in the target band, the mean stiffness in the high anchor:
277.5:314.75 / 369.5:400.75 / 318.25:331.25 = -0.61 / 38.2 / 39.7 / 37.3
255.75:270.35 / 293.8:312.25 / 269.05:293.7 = 0.34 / 40.3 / 38.9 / 38.4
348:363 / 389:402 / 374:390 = -0.19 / 37.7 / 37.3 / 36.5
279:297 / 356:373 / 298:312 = -0.37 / 37.9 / 38.8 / 37.4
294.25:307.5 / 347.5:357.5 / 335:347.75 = -0.96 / 37.8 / 40.6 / 37.8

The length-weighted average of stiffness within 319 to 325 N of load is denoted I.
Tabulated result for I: 39.7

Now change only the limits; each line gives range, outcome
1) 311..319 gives 39.8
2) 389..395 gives 36.1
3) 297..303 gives 36.9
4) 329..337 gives 39.8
